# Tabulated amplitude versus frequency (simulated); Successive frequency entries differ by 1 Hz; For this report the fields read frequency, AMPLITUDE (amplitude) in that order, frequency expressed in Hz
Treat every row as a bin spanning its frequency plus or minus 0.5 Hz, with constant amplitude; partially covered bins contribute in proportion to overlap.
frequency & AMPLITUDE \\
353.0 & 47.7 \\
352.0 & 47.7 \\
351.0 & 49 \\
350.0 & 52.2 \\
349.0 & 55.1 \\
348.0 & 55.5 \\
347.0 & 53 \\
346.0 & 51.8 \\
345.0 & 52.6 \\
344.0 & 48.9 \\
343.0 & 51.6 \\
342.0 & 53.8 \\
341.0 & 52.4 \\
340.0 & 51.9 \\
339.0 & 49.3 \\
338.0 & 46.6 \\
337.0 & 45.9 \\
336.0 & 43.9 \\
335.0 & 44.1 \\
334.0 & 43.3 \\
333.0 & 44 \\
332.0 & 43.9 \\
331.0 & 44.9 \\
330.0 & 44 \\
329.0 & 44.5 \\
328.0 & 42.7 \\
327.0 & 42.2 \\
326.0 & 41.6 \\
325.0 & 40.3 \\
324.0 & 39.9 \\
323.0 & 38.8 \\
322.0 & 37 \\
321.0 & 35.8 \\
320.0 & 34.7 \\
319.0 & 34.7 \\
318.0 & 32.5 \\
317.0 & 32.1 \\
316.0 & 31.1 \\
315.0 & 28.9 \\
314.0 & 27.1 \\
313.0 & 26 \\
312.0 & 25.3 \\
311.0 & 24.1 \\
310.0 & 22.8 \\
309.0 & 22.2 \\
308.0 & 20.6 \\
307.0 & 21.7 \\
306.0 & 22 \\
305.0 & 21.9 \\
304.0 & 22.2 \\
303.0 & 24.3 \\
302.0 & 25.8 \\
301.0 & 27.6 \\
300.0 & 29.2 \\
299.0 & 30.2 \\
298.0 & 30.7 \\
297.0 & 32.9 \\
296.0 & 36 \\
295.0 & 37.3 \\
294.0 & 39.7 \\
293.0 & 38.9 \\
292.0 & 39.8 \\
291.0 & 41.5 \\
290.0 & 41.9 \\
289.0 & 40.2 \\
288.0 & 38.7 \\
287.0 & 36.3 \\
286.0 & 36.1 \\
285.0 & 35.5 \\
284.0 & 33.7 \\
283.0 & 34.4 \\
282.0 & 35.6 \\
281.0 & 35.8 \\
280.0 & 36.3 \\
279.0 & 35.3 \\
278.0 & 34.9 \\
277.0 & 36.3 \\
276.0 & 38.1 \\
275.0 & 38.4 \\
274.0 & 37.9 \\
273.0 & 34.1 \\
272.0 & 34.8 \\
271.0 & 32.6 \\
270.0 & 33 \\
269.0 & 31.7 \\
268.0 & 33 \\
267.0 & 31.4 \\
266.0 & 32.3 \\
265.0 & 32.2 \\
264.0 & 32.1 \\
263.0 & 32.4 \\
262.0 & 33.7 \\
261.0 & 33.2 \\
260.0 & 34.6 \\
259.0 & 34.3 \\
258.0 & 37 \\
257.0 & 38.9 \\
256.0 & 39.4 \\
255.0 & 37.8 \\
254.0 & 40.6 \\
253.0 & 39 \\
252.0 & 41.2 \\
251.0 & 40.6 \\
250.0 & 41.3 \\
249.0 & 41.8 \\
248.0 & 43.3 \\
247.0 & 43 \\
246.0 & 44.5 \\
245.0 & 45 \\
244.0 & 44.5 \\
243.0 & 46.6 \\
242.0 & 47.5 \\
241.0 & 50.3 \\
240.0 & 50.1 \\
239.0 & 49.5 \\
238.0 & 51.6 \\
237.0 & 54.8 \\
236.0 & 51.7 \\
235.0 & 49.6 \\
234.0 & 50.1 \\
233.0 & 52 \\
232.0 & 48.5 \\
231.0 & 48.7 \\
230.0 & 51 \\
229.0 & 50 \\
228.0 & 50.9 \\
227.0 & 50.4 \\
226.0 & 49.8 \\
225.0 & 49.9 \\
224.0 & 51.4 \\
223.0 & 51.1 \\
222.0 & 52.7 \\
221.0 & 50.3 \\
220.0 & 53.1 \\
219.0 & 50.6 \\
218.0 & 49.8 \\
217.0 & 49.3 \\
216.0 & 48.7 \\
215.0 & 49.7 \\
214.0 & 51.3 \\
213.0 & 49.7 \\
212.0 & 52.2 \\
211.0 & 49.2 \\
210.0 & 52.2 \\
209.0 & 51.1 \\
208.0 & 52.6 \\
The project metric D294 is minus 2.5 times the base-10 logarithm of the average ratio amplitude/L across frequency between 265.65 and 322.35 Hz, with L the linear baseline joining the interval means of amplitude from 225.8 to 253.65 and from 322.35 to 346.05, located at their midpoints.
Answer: 0.39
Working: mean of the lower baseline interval 47.3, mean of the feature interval 32.4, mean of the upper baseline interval 45.8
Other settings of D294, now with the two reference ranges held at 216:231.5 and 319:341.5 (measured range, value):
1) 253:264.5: 0.316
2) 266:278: 0.337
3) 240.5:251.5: 0.107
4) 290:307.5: 0.413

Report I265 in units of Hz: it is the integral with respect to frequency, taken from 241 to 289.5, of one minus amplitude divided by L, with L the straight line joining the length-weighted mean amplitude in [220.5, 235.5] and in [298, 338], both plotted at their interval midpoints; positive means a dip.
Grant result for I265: 6.7 Hz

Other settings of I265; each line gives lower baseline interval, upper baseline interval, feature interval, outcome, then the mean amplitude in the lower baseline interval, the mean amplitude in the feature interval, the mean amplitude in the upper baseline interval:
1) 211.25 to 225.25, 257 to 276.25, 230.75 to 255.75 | -2.3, 50.7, 46.1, 34.1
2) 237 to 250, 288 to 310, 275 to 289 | -0.2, 46.6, 36.2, 30.8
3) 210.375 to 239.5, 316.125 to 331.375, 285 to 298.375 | 1.6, 50.6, 37.7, 38.8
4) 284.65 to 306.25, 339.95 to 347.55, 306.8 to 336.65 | 5.9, 33.2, 35.3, 52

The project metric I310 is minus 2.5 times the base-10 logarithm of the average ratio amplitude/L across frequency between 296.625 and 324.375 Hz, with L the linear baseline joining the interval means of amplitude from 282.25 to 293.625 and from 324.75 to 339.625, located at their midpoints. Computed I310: 0.397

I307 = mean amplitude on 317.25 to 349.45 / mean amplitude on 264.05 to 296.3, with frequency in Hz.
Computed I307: 1.25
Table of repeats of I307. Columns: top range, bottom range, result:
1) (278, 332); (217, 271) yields 0.77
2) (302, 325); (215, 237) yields 0.57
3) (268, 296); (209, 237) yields 0.72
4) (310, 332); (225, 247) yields 0.72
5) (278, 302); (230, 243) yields 0.71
